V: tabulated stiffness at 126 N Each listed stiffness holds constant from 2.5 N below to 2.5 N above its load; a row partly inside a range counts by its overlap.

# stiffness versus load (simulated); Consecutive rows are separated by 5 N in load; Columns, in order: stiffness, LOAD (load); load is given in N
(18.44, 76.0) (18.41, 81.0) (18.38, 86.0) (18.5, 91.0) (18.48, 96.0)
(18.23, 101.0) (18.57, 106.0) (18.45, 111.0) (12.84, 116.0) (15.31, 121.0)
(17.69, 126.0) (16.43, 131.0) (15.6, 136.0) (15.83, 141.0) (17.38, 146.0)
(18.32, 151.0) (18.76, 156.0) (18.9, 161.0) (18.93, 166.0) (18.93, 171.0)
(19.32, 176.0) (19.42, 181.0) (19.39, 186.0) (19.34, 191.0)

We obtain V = 17.69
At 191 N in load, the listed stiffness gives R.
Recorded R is 19.34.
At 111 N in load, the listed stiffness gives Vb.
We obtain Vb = 18.45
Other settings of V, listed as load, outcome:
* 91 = 18.5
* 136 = 15.6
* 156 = 18.76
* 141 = 15.83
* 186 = 19.39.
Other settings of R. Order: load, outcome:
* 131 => 16.43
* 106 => 18.57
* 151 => 18.32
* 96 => 18.48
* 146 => 17.38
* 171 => 18.93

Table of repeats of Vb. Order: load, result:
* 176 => 19.32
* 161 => 18.9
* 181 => 19.42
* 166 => 18.93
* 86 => 18.38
